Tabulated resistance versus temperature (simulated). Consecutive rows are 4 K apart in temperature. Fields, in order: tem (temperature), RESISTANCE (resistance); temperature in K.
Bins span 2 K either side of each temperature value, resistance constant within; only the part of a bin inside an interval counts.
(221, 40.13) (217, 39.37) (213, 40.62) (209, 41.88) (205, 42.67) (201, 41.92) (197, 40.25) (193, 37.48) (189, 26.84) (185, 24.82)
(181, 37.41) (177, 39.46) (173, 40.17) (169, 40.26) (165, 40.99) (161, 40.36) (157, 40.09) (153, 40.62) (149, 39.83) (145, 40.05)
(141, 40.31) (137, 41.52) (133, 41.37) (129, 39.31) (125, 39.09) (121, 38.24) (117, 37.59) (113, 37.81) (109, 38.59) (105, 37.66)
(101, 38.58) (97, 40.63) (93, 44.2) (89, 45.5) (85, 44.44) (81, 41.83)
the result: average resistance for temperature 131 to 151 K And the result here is 40.6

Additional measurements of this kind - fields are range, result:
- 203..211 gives 42.3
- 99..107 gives 38.1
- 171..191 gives 33.7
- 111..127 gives 38.2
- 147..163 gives 40.2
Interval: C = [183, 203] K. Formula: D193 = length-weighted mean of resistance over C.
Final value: 34.3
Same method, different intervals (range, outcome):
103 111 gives 38.1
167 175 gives 40.2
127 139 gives 40.7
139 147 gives 40.2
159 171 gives 40.5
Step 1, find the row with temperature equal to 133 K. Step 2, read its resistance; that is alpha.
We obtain 41.37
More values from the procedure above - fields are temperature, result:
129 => 39.31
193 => 37.48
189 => 26.84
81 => 41.83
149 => 39.83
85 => 44.44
